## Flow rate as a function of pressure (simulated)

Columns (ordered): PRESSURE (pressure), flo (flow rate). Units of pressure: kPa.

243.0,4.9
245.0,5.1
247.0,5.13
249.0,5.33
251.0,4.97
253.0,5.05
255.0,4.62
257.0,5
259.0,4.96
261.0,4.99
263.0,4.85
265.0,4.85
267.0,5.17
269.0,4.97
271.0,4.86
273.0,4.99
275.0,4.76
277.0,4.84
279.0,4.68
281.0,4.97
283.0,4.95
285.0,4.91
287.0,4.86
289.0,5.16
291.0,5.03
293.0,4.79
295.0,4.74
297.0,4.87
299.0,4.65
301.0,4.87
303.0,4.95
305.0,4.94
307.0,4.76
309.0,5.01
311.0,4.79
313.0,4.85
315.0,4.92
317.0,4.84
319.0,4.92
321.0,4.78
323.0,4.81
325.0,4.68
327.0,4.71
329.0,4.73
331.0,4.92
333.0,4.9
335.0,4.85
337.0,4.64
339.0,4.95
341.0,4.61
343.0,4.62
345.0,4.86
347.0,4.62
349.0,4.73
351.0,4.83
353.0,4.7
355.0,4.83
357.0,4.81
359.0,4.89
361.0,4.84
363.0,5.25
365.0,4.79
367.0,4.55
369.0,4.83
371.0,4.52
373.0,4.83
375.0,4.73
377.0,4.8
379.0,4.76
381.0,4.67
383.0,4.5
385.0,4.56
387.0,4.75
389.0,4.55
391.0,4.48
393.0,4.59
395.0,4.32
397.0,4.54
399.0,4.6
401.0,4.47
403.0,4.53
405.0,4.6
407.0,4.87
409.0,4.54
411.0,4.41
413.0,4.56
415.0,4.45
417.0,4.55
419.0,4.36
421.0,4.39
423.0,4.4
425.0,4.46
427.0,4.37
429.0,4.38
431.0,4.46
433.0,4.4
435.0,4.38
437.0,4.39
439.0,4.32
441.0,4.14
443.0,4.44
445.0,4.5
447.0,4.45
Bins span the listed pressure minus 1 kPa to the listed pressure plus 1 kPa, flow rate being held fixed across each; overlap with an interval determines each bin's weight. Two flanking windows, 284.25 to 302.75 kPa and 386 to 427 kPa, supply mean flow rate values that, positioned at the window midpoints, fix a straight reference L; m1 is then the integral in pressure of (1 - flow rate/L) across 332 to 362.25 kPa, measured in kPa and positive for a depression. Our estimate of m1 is -0.5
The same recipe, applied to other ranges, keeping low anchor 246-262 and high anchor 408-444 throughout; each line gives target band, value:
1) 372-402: -0.4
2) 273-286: 0.1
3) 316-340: -0.3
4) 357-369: -0.6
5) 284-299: 0.0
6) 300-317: -0.2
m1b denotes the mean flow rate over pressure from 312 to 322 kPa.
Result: 4.86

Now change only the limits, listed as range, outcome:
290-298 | 4.86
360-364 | 5.04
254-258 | 4.81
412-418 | 4.52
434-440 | 4.36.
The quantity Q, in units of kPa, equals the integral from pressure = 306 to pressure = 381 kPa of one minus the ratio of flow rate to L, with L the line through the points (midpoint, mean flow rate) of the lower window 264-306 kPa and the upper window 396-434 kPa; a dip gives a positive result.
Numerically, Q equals -1.3 kPa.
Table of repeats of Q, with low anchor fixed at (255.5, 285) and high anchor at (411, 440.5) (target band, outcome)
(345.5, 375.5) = -1.1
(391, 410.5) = -0.3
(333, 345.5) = -0.2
